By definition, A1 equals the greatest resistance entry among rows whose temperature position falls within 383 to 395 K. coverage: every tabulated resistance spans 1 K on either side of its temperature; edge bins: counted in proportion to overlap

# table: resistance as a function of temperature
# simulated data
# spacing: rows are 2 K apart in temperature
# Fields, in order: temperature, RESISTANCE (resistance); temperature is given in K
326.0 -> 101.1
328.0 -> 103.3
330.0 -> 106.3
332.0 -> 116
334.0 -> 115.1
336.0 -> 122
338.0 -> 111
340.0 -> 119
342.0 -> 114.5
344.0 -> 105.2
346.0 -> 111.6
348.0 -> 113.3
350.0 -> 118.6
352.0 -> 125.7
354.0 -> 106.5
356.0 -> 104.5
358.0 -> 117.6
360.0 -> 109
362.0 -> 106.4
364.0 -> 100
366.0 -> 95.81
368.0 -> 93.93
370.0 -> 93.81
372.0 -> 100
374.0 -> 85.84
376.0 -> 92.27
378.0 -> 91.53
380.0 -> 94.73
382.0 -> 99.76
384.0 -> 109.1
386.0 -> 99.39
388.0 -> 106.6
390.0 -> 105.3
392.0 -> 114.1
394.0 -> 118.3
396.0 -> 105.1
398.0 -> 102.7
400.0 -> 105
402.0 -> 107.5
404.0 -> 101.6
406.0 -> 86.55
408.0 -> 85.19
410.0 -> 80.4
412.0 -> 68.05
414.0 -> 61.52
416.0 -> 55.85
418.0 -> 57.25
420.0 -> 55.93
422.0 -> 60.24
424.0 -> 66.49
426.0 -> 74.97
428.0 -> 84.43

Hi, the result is 118.3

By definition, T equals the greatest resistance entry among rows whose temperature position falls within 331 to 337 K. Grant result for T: 122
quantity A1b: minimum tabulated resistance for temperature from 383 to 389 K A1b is 99.39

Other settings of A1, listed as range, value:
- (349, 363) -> 125.7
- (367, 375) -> 100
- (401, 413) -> 107.5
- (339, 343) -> 119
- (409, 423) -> 80.4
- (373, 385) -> 109.1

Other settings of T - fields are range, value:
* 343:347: 111.6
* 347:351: 118.6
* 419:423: 60.24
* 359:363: 109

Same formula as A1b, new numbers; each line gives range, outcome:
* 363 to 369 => 93.93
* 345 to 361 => 104.5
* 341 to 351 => 105.2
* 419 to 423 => 55.93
